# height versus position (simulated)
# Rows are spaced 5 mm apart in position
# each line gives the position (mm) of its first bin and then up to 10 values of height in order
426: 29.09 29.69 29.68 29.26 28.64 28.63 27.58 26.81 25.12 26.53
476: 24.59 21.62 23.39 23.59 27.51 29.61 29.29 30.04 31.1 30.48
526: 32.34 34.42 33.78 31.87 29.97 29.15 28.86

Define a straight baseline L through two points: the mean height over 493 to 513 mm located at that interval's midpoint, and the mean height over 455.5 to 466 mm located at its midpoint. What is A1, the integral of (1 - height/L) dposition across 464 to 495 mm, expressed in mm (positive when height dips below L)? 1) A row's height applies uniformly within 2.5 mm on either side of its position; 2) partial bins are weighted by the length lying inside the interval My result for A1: 3.8 mm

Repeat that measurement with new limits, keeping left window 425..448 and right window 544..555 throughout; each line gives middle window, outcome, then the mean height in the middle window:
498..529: -1.2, 30.5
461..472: 1.3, 26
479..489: 2.3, 22.6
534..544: -1.1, 32.6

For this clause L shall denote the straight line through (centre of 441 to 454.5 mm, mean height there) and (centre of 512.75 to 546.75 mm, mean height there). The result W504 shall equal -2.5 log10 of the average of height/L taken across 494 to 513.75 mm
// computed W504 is 0.07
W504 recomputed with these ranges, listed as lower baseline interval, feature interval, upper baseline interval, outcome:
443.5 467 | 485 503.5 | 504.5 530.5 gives 0.13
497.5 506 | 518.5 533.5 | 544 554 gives -0.11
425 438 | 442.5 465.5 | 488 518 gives 0.06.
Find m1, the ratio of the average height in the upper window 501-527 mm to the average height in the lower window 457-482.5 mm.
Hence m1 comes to 1.2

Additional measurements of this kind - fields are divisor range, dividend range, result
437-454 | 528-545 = 1.14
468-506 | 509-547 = 1.25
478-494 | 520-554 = 1.38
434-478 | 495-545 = 1.13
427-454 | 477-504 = 0.86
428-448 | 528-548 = 1.11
